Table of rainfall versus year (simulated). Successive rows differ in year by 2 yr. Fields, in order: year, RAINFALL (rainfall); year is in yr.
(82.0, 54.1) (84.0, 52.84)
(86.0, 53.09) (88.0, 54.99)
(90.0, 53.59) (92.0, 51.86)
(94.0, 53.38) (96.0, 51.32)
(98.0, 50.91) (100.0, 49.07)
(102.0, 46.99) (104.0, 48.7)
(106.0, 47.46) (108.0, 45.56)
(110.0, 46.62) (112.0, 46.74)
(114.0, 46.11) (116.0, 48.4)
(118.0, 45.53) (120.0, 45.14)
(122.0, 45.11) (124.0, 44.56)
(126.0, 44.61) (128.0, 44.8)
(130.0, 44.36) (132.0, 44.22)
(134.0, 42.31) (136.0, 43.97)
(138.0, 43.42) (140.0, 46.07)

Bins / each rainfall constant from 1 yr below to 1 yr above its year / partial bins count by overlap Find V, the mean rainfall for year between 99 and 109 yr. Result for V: 47.6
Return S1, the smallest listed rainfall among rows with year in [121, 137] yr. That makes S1 42.31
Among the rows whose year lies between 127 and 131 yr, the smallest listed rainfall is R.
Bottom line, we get 44.36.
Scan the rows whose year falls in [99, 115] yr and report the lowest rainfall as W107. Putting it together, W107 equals 45.56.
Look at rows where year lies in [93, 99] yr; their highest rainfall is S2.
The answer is 53.38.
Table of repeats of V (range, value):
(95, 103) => 49.6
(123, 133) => 44.5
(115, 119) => 47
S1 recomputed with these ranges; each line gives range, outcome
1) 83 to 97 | 51.32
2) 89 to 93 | 51.86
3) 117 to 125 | 44.56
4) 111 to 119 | 45.53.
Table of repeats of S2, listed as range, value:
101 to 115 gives 48.7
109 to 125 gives 48.4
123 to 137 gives 44.8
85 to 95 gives 54.99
